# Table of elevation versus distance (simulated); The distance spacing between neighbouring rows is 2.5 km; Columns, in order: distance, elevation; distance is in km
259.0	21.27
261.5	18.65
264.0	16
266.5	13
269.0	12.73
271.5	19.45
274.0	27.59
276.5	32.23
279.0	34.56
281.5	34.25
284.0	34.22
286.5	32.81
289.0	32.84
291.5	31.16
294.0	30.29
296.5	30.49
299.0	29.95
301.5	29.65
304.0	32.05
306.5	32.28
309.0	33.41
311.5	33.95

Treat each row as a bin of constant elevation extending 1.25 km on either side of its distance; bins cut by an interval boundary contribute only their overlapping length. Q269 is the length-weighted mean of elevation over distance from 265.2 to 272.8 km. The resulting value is 15.1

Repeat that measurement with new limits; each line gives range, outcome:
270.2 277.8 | 26.4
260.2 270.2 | 15.1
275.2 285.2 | 33.8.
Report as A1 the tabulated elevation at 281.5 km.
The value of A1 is 34.25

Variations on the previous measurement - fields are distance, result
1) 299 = 29.95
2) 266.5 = 13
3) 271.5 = 19.45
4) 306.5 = 32.28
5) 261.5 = 18.65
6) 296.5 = 30.49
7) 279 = 34.56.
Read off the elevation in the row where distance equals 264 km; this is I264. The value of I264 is 16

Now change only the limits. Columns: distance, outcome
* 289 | 32.84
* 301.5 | 29.65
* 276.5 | 32.23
